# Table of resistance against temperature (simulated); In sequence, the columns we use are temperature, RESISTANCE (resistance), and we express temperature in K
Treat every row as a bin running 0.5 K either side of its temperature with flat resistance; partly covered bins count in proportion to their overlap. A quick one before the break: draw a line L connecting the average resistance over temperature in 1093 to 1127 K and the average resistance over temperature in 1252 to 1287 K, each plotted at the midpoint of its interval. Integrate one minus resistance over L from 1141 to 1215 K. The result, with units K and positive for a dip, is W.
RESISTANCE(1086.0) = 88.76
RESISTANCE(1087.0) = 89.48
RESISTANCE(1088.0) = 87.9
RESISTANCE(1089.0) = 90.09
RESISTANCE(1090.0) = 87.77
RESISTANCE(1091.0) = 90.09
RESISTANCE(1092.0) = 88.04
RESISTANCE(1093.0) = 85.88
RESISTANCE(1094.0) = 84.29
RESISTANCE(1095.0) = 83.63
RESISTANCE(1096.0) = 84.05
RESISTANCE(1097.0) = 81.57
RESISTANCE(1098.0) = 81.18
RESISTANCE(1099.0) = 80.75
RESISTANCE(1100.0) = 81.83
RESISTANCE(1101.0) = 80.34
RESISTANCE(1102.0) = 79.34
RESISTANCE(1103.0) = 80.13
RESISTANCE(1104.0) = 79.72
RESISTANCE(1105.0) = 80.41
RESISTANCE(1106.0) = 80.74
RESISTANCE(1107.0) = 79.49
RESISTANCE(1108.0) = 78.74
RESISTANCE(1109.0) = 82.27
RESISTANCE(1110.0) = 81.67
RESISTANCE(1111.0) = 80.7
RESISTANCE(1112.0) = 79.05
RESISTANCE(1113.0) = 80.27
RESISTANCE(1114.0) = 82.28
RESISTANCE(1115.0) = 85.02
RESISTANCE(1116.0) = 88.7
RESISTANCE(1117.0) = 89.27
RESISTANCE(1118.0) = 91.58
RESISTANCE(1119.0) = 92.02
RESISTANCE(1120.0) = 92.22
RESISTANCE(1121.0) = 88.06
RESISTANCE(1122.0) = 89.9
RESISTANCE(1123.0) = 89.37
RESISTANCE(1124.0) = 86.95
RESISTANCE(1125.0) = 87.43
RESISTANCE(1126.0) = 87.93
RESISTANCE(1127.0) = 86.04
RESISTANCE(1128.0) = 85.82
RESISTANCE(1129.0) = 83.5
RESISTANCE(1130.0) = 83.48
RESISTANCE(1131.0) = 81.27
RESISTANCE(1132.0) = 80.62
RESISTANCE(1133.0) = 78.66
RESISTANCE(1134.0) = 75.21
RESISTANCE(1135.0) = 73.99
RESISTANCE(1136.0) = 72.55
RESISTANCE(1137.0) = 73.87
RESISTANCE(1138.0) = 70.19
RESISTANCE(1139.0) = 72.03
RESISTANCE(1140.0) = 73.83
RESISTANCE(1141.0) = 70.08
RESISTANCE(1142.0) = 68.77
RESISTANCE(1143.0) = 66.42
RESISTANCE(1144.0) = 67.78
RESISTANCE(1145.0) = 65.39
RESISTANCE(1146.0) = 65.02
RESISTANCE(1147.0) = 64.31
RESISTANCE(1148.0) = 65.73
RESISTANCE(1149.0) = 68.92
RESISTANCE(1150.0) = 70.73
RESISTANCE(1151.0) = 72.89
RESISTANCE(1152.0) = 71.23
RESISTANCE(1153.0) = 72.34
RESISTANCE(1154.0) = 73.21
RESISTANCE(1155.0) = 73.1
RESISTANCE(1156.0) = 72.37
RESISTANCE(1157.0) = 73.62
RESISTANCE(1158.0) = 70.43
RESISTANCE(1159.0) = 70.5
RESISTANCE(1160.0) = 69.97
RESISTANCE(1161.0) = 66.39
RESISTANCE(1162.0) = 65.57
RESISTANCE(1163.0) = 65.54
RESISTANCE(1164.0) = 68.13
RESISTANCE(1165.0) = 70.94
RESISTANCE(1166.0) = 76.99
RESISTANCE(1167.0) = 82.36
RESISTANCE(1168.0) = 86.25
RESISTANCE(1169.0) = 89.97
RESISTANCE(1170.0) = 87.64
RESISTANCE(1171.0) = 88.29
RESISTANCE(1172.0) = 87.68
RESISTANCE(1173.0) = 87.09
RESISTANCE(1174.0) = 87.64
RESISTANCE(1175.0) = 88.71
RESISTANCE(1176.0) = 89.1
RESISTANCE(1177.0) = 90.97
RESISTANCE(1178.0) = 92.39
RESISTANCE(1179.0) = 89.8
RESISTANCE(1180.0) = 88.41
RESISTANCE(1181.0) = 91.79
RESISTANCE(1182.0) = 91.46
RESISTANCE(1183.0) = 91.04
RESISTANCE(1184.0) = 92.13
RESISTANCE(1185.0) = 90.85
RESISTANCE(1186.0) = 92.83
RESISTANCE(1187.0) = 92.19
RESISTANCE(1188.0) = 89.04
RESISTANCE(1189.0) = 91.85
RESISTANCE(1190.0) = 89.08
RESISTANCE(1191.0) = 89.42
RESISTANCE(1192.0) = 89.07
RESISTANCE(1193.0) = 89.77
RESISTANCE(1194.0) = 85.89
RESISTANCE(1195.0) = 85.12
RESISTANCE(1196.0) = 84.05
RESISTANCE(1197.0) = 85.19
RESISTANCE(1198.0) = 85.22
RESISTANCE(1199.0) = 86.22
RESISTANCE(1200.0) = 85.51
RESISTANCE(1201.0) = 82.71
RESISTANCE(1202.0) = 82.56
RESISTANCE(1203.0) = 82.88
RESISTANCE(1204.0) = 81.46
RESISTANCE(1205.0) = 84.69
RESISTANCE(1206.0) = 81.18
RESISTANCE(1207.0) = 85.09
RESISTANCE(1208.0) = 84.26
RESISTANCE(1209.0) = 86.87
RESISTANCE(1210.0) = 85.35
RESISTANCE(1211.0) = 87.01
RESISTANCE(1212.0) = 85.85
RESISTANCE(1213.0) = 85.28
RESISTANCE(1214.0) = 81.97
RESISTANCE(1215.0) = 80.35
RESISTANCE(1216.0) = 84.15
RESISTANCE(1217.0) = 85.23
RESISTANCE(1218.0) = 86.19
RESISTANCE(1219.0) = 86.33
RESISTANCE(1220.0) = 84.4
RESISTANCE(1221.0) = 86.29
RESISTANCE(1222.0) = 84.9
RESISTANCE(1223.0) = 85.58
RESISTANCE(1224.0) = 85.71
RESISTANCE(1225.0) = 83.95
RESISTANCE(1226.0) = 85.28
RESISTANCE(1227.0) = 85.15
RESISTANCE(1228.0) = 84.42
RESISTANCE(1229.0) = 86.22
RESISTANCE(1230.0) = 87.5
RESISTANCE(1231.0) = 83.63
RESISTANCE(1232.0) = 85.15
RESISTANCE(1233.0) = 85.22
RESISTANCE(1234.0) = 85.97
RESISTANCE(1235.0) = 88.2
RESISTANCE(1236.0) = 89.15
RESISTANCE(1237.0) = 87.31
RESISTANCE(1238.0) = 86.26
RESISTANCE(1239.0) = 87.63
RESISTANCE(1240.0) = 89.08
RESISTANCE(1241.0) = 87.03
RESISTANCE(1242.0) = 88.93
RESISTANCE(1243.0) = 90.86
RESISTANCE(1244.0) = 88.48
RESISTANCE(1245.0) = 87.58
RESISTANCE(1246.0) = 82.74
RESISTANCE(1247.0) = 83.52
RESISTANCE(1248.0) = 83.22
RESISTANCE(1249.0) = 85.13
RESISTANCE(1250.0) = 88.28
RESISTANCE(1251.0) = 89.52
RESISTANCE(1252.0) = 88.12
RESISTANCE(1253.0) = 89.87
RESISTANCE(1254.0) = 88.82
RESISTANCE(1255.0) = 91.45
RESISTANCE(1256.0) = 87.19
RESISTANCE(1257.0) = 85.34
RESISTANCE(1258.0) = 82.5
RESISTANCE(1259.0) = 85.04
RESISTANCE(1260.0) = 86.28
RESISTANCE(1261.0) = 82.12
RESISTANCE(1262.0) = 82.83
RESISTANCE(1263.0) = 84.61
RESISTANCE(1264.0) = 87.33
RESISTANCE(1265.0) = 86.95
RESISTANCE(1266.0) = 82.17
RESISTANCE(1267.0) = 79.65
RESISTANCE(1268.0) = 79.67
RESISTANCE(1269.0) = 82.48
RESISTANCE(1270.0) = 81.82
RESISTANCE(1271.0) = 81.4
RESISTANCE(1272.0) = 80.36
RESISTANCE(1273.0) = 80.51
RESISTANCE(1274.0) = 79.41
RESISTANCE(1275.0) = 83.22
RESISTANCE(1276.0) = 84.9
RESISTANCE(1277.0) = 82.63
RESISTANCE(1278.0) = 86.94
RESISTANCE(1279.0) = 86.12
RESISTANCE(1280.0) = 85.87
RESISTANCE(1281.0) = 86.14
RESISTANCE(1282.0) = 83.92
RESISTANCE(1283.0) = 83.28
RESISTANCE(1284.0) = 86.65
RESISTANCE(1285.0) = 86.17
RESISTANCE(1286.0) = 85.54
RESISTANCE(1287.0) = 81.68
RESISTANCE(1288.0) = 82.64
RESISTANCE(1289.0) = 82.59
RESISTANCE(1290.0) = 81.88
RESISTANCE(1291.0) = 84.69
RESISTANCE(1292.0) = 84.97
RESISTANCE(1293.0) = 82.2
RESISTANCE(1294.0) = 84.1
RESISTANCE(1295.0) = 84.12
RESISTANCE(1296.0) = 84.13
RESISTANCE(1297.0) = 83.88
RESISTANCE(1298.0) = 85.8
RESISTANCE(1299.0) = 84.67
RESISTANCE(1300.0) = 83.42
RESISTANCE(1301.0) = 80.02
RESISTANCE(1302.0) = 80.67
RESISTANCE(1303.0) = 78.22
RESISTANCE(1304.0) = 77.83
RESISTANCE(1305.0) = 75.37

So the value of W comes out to 2.7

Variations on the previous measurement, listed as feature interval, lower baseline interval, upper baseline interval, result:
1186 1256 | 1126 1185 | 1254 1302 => -4.5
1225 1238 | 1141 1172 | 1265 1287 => -1.1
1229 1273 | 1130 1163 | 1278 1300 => -2.6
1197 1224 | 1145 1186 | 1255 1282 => -1.2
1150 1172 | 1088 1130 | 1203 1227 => 2.5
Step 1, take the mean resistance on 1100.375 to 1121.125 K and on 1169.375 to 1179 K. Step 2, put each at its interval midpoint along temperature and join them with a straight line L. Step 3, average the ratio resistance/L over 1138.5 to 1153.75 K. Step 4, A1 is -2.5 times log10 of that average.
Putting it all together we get 0.24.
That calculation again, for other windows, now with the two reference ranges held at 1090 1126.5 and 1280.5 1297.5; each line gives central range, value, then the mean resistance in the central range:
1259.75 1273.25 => 0.018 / 82.7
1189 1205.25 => -0.020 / 85.8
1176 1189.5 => -0.085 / 91.1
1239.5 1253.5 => -0.041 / 87.3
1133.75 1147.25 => 0.202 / 70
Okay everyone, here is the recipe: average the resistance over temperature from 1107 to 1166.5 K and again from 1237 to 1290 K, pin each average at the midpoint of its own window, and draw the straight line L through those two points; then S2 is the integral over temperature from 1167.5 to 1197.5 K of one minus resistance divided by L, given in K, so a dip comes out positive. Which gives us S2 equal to -3.5 K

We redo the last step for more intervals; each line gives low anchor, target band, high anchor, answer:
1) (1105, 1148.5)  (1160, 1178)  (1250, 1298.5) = 0.0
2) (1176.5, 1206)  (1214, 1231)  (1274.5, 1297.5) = 0.3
